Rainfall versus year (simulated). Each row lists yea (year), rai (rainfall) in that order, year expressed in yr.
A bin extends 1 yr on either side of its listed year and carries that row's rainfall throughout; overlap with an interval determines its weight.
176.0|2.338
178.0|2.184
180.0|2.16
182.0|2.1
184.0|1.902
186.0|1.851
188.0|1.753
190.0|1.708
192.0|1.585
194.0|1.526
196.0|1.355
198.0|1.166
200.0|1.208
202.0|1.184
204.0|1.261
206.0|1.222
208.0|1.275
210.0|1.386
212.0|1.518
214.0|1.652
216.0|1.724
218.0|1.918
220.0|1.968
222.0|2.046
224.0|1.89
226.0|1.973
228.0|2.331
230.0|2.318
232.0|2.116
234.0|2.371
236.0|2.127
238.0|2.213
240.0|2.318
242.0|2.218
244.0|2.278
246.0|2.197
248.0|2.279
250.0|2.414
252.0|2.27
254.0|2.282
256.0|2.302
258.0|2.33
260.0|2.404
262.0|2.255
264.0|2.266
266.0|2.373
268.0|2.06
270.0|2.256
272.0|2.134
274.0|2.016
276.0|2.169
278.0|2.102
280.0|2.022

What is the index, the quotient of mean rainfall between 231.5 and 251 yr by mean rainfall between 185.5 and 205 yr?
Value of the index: 1.56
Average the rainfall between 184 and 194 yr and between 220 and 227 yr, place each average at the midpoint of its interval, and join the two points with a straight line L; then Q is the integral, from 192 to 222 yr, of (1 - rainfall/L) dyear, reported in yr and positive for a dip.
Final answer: 6.1 yr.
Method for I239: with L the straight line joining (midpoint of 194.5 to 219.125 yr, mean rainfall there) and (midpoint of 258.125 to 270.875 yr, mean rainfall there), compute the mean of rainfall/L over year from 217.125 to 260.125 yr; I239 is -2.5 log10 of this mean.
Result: -0.17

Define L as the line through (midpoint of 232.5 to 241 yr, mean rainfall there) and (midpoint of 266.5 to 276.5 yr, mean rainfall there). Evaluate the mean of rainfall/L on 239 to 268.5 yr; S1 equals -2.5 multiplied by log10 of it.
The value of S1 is -0.05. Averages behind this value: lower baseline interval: 2.25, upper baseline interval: 2.14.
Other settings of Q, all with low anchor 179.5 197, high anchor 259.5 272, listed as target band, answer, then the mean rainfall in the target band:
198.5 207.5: 3.1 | 1.22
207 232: 1.5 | 1.84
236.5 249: -0.8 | 2.25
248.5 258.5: -0.7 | 2.32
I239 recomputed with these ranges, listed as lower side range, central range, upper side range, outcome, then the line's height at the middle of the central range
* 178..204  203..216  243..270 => 0.28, 1.82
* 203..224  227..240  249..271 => -0.18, 1.9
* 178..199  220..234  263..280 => -0.10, 1.93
